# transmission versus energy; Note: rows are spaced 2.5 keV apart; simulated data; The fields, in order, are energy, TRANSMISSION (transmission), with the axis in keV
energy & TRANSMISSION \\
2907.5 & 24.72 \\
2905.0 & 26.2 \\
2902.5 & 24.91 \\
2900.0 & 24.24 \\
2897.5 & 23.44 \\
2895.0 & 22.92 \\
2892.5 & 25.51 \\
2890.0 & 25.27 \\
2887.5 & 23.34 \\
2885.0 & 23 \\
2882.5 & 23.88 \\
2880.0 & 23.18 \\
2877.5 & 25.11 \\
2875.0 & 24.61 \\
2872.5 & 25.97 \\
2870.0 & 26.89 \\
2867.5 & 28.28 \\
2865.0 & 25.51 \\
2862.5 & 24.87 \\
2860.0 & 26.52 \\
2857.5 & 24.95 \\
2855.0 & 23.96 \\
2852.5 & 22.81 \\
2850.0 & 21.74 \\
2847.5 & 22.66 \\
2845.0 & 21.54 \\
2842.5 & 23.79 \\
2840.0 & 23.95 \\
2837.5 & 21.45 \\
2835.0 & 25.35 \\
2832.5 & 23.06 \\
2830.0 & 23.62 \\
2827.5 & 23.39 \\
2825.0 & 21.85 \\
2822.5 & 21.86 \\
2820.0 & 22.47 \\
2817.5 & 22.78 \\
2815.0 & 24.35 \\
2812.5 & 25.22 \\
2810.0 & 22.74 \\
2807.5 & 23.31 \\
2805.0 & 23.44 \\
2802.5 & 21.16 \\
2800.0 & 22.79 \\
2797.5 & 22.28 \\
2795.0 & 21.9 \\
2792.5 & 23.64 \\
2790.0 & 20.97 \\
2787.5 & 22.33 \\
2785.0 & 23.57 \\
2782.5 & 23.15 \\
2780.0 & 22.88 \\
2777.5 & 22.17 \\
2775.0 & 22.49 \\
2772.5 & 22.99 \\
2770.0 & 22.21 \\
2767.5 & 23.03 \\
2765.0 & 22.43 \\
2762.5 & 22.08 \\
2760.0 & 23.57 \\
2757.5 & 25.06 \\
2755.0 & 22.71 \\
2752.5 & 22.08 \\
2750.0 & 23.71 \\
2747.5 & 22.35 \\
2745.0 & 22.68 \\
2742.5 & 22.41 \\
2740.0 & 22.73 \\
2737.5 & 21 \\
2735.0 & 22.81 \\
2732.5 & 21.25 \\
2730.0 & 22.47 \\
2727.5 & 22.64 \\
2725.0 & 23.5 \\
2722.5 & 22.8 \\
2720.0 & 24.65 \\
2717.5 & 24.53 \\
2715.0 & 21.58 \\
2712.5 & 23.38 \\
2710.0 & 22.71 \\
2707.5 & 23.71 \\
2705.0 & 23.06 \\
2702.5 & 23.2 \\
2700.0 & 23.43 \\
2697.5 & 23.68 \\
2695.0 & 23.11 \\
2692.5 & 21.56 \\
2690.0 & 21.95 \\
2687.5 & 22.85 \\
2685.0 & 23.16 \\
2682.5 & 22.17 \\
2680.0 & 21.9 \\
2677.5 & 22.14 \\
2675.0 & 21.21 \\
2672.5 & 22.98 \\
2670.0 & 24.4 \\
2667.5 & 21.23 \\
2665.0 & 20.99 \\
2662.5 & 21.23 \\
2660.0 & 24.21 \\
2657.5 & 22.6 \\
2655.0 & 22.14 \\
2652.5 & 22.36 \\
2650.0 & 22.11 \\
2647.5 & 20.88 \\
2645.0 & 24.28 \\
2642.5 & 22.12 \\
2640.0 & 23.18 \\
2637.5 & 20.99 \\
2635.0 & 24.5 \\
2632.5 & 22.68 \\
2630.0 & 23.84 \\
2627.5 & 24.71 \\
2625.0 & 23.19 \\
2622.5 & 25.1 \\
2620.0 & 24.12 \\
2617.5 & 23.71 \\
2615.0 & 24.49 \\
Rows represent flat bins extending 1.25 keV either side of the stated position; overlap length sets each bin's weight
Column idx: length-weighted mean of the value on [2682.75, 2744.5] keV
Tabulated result 22.8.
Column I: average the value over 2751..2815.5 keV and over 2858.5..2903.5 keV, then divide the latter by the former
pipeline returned 1.1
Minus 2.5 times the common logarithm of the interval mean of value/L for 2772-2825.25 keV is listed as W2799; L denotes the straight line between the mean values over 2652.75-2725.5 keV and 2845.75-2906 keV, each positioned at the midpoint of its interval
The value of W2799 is 0.05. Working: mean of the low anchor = 22.7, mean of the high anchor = 24.5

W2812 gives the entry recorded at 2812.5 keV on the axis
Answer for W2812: 25.22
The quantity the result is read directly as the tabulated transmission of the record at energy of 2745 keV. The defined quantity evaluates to 22.68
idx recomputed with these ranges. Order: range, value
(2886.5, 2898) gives 24.2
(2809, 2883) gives 24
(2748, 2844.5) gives 22.9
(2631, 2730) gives 22.7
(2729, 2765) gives 22.6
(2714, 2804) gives 22.7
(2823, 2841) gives 23.2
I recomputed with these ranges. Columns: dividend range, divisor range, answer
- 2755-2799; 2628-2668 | 1.01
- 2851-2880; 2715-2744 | 1.11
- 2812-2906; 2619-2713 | 1.05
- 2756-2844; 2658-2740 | 1.01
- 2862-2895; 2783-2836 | 1.09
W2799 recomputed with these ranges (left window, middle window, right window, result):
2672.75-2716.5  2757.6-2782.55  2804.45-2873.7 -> 0.024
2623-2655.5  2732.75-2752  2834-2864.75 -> 0.040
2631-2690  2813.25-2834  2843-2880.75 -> 0.054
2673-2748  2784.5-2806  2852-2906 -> 0.064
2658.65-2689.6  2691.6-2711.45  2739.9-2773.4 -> -0.027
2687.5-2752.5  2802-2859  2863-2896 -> 0.051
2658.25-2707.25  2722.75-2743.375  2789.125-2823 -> 0.015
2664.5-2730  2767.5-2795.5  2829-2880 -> 0.047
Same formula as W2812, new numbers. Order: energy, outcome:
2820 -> 22.47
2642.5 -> 22.12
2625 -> 23.19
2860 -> 26.52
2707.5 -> 23.71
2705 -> 23.06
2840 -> 23.95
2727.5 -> 22.64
